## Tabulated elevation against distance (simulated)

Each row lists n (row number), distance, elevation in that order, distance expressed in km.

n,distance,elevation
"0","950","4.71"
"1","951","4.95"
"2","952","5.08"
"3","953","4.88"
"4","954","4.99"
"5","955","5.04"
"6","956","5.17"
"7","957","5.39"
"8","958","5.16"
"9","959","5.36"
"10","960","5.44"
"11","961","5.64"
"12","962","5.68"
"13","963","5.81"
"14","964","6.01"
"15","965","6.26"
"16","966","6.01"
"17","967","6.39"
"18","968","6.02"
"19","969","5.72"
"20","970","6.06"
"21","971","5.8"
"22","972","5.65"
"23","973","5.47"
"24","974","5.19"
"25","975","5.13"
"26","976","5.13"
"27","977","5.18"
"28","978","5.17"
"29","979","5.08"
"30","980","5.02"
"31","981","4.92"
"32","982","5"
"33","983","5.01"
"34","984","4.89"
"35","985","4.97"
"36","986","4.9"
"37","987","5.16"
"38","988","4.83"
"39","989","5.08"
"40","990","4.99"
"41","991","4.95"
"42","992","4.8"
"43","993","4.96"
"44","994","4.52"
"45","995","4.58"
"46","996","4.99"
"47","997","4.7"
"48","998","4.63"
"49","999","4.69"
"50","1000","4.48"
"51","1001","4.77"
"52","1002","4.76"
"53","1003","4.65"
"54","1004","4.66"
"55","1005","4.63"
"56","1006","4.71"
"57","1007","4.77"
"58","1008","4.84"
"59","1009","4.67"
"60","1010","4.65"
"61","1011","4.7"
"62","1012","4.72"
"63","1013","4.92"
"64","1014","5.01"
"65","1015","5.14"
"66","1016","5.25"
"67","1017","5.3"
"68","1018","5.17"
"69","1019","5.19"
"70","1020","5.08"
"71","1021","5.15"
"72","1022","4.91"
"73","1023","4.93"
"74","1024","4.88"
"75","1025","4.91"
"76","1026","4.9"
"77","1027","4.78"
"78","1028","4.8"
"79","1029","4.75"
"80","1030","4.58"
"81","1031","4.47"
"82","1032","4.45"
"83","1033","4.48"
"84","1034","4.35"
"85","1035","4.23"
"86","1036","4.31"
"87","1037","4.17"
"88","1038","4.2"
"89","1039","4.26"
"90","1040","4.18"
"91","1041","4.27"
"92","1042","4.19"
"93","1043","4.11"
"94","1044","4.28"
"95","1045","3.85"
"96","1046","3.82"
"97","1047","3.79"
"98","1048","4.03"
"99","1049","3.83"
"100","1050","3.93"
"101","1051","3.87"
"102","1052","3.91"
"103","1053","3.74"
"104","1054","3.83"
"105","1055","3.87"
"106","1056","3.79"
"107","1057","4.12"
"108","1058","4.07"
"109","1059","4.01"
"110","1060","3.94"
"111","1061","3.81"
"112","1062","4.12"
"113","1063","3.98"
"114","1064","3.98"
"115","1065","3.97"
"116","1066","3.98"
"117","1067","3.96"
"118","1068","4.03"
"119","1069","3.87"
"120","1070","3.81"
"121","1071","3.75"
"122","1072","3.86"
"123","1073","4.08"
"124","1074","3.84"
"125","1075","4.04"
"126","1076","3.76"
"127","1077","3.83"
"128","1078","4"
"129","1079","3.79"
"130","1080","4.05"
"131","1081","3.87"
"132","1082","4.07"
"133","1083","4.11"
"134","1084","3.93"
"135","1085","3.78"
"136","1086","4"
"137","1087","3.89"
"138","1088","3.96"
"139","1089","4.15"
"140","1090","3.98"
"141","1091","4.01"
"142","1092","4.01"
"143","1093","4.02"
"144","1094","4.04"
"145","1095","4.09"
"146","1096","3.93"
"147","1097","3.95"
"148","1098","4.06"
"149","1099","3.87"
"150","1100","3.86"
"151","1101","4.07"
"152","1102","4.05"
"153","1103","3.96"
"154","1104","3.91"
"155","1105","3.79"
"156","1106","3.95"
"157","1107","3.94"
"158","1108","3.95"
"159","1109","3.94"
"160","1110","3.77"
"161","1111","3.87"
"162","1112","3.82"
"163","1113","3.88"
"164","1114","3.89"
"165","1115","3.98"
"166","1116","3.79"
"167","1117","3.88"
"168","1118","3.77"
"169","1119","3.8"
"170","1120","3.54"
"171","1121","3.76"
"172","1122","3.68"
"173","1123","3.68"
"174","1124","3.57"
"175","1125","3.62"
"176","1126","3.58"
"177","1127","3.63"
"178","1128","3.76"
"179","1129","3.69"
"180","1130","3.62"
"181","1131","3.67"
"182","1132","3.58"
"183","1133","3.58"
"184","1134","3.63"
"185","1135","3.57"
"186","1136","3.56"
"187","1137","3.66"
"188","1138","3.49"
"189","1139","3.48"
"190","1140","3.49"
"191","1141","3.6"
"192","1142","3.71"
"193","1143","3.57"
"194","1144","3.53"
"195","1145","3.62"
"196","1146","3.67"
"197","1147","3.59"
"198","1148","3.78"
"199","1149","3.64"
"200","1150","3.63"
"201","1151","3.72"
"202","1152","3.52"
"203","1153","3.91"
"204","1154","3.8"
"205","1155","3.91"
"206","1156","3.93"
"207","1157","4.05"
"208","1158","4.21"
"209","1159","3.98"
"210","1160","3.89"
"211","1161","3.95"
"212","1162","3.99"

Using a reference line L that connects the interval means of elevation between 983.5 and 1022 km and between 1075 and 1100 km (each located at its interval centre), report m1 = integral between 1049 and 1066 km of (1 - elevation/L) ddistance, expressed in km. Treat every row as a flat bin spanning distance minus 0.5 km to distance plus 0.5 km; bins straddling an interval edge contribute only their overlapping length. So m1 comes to 1.39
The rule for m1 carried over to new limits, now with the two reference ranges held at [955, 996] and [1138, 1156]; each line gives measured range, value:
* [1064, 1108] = 3.01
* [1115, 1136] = 1.04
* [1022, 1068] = 4.41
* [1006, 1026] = -0.14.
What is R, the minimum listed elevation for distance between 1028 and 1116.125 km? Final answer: 3.74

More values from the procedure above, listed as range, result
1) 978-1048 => 3.79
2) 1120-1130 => 3.54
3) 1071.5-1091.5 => 3.76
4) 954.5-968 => 5.04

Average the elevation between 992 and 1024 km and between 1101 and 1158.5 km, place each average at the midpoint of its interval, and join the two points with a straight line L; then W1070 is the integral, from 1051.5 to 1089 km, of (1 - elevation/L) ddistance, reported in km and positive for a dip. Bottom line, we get 3.0 km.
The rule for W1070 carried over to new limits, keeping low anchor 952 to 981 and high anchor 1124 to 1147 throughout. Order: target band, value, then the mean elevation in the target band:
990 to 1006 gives 1.3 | 4.73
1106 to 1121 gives 0.0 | 3.84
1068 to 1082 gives 1.2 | 3.9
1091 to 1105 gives 0.1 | 3.98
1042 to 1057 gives 2.1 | 3.92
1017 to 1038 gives 0.3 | 4.73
